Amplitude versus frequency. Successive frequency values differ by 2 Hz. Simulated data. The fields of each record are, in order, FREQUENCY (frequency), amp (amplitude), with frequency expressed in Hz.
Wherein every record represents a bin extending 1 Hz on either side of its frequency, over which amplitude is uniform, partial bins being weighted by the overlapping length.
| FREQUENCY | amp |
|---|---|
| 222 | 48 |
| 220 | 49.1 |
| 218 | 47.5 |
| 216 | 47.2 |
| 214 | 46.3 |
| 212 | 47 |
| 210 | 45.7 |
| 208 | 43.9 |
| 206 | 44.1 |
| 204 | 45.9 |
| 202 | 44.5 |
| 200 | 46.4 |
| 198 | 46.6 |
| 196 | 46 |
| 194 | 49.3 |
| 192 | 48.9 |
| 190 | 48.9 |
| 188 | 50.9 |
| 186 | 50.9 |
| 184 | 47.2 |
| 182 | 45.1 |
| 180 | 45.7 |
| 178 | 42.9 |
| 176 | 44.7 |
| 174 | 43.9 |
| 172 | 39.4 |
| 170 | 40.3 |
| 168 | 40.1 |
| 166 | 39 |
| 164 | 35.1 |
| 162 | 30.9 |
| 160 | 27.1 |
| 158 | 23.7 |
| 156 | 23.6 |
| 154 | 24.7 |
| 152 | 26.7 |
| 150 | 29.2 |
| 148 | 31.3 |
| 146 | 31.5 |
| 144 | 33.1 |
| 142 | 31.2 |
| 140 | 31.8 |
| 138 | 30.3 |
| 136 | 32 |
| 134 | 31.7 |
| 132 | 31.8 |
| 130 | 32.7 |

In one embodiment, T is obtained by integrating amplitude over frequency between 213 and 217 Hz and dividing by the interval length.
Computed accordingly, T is 46.8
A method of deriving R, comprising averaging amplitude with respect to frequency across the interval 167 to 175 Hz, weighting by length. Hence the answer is 40.9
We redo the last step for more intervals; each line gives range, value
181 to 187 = 47.7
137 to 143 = 31.1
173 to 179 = 43.8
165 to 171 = 39.8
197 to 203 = 45.8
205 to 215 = 45.4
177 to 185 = 45.2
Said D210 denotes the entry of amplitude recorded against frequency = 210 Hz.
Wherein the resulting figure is 45.7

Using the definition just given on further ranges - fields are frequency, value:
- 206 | 44.1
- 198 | 46.6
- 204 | 45.9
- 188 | 50.9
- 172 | 39.4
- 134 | 31.7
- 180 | 45.7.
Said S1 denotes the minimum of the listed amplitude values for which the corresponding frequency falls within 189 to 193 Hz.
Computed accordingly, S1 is 48.9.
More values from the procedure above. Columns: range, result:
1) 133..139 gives 30.3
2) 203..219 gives 43.9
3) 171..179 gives 39.4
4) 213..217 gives 46.3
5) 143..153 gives 26.7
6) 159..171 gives 27.1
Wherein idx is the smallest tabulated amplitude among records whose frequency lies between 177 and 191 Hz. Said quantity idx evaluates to 42.9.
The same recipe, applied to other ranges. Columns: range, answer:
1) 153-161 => 23.6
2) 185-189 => 50.9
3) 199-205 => 44.5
